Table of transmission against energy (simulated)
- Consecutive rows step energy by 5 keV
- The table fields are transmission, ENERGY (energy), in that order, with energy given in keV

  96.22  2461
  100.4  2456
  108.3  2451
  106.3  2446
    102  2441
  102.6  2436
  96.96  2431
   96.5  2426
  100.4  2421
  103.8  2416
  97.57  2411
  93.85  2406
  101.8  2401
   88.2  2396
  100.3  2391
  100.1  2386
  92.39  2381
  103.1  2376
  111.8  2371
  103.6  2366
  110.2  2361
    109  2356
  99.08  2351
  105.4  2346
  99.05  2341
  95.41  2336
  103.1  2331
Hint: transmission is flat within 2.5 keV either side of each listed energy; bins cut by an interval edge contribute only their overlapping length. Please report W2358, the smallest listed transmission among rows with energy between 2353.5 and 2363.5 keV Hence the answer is 109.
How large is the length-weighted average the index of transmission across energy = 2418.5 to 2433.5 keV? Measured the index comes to 98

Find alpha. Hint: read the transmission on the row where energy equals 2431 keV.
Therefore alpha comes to 96.96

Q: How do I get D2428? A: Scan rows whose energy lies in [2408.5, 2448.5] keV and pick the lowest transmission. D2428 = 96.5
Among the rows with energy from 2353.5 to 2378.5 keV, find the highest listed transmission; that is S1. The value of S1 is 111.8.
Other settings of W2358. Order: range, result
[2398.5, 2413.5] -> 93.85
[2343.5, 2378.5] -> 99.08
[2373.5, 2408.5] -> 88.2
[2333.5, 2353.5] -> 95.41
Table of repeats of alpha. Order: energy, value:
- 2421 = 100.4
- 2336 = 95.41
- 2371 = 111.8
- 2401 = 101.8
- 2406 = 93.85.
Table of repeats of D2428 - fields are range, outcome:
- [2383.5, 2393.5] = 100.1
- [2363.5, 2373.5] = 103.6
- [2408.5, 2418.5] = 97.57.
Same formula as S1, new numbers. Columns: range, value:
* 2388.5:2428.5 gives 103.8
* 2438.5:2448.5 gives 106.3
